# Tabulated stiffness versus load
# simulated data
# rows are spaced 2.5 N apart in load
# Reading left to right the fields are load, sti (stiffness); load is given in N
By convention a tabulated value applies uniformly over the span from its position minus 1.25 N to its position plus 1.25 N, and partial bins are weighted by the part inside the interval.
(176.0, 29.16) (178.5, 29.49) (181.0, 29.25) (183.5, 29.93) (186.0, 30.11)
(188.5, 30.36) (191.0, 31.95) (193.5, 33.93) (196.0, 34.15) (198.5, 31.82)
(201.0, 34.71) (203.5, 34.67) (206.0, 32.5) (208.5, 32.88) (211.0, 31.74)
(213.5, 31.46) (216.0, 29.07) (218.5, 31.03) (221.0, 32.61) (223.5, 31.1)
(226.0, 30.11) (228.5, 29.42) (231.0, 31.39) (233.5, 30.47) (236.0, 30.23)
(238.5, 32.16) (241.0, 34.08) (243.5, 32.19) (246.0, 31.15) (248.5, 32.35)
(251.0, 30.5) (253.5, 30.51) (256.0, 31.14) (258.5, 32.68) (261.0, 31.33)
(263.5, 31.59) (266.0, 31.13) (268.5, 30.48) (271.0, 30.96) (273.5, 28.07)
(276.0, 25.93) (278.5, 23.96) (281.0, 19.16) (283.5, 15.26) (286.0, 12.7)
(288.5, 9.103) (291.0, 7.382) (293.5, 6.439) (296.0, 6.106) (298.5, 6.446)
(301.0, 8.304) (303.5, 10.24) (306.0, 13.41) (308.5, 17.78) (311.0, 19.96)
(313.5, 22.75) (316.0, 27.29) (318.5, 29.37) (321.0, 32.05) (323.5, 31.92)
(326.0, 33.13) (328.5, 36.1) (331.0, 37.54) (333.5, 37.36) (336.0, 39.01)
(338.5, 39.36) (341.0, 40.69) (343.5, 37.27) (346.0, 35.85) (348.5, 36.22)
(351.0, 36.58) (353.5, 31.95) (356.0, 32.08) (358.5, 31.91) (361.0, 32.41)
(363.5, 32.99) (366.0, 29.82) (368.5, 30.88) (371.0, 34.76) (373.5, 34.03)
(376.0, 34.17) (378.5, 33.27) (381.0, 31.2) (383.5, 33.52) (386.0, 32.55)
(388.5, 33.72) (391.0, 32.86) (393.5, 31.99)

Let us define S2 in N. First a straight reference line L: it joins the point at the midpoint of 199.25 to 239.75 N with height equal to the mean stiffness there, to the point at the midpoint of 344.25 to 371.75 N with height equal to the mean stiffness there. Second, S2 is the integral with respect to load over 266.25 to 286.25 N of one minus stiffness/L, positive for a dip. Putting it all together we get 5.0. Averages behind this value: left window 31.6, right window 33.3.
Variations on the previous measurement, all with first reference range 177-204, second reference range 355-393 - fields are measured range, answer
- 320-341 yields -2.39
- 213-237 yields 0.94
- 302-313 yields 5.66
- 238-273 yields 0.62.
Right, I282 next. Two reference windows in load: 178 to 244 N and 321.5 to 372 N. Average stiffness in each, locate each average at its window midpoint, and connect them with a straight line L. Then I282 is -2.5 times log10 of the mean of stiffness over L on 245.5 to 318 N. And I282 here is 0.47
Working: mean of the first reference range 31.6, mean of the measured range 21.5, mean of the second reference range 34.8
